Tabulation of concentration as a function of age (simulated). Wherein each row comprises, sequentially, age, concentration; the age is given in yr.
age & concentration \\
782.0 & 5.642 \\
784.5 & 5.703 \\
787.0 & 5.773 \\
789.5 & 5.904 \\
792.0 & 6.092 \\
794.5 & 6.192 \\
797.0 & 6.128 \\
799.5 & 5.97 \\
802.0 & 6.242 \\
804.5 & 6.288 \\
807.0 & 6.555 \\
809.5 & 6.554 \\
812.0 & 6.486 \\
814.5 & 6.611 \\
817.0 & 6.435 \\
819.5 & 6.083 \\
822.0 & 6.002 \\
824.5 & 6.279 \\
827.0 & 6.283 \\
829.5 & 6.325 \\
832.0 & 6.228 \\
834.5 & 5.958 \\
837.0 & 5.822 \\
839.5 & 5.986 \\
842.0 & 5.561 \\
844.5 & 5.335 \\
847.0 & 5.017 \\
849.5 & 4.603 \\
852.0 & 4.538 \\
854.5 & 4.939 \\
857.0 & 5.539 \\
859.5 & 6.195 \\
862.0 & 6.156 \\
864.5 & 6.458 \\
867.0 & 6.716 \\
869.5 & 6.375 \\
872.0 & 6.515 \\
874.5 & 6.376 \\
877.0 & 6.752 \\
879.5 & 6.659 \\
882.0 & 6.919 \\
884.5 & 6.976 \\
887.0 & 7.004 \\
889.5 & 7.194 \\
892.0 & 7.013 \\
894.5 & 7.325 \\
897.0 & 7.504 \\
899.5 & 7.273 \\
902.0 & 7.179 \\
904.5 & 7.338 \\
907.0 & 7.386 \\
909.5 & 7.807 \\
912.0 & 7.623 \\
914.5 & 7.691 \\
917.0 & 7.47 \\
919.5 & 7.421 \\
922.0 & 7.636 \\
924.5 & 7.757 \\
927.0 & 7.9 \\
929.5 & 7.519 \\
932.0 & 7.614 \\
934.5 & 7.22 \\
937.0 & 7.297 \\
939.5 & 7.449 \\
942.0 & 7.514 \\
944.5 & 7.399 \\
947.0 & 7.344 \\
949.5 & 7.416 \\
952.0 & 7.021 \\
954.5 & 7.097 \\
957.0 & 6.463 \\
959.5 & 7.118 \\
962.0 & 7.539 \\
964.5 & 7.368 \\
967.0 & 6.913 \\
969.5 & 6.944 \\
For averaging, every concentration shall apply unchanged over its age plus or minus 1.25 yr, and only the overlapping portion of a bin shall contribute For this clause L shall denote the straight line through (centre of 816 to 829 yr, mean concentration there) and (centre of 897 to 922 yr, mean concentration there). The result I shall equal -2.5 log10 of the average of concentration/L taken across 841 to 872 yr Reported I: 0.187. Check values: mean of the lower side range 6.22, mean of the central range 5.66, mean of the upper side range 7.48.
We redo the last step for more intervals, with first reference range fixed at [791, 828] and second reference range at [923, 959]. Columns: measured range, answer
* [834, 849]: 0.18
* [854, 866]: 0.13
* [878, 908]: -0.03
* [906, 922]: -0.07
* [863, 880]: 0.04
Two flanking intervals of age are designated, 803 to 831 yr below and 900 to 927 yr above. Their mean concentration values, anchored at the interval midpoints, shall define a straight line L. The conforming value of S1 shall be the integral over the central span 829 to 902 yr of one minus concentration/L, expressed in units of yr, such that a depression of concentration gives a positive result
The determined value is 7.3 yr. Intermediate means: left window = 6.35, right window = 7.54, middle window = 6.27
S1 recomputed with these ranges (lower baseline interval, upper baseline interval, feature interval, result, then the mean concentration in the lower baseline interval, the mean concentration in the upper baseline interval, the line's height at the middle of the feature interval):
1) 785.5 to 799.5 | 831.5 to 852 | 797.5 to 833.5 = -3.4 yr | 6.01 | 5.48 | 5.76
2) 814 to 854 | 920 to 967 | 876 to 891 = -1.0 yr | 5.79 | 7.36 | 6.5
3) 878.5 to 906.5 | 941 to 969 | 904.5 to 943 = -2.1 yr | 7.14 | 7.19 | 7.16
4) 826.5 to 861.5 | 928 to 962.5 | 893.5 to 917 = -3.0 yr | 5.59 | 7.29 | 6.62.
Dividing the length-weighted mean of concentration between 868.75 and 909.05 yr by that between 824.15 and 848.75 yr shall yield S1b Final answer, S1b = 1.20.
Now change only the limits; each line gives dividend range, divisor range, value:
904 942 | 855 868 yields 1.23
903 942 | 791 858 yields 1.27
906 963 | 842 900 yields 1.18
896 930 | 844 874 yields 1.32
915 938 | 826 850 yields 1.31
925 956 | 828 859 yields 1.34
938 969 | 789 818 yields 1.15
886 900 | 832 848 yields 1.27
